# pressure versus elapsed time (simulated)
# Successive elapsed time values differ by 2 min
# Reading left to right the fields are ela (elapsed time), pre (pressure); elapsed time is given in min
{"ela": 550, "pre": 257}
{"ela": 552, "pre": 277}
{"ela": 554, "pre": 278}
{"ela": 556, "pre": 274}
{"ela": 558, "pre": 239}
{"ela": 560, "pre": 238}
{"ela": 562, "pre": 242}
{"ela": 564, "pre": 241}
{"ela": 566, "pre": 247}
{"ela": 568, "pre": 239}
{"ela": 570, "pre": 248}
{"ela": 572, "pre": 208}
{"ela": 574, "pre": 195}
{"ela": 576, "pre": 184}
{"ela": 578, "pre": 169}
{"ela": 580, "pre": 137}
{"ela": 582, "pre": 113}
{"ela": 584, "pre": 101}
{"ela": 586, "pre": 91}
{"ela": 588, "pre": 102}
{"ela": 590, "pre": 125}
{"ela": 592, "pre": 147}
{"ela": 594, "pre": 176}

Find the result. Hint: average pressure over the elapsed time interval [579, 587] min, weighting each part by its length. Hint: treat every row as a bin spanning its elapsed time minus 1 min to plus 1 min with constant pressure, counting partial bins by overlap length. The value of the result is 110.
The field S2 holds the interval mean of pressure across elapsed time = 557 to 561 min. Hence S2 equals 238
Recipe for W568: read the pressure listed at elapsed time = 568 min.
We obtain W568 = 239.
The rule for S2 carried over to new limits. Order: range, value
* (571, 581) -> 179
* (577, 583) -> 140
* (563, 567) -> 244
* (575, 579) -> 176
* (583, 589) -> 98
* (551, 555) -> 278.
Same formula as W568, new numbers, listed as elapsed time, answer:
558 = 239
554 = 278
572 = 208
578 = 169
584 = 101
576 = 184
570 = 248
